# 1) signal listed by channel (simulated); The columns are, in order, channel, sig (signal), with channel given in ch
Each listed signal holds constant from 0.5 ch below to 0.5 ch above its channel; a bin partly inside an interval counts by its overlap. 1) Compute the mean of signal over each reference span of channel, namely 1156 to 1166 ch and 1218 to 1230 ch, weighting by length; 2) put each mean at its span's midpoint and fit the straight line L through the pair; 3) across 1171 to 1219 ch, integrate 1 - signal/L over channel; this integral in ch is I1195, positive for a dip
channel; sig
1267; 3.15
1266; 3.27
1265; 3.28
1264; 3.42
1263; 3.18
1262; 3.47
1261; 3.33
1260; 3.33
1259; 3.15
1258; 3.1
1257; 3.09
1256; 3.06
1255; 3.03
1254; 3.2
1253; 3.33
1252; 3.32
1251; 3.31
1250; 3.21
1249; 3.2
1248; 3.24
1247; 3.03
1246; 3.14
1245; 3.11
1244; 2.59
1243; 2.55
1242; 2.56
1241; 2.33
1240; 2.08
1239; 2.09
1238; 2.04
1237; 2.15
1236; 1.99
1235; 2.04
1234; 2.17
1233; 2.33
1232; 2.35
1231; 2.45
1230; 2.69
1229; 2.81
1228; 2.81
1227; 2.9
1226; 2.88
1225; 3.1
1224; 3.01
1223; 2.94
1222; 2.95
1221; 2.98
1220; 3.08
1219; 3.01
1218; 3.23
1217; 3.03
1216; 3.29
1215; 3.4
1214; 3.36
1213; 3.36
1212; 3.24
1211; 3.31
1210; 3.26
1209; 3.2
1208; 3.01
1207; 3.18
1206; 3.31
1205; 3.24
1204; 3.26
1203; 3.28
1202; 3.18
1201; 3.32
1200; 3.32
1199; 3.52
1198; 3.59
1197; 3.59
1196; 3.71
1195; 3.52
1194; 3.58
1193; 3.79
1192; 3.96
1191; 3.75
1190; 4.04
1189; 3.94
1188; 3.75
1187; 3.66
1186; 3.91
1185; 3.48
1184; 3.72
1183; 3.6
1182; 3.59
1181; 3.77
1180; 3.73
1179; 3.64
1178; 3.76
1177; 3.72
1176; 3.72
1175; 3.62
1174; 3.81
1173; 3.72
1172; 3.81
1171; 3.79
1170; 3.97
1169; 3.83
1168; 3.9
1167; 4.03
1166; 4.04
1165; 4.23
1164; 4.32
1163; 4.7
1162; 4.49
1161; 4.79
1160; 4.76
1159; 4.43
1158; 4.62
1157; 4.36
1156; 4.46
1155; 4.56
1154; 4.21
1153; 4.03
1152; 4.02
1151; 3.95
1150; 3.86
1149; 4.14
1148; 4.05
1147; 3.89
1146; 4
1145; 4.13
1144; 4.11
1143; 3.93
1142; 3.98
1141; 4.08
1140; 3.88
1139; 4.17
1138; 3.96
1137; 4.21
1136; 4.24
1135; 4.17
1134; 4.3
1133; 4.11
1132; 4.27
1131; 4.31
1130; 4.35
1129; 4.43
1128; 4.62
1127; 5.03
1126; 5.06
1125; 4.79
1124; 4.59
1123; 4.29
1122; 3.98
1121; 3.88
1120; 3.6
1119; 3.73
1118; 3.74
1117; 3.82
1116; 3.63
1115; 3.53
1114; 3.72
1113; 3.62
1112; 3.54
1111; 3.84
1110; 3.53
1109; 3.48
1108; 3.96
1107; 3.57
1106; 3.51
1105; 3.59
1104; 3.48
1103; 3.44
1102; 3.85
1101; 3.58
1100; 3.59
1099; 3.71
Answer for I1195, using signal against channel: 1.7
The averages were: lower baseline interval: 4.5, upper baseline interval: 2.95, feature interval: 3.52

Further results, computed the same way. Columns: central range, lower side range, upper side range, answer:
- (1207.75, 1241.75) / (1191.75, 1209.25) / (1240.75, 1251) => 4.1 ch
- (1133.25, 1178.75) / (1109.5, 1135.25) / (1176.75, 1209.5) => -3.1 ch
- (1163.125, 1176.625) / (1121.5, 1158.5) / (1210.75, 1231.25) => -0.4 ch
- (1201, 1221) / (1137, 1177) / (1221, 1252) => -0.5 ch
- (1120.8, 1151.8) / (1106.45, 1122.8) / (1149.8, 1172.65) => -2.2 ch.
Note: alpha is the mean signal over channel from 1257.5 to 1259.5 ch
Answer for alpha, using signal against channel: 3.12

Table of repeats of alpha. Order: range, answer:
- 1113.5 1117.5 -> 3.68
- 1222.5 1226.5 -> 2.98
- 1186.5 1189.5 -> 3.78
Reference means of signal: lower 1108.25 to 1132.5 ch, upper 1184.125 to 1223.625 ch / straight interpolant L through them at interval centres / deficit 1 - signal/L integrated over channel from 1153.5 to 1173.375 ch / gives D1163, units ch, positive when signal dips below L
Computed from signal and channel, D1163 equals -2.9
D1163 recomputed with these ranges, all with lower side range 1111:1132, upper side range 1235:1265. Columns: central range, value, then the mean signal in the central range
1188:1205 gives -0.8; 3.58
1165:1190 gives -1.4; 3.79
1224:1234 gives 1.3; 2.69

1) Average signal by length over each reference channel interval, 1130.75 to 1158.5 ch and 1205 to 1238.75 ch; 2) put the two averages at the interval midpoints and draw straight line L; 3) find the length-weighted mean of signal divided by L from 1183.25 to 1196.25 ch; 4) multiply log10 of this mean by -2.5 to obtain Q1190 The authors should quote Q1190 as -0.11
